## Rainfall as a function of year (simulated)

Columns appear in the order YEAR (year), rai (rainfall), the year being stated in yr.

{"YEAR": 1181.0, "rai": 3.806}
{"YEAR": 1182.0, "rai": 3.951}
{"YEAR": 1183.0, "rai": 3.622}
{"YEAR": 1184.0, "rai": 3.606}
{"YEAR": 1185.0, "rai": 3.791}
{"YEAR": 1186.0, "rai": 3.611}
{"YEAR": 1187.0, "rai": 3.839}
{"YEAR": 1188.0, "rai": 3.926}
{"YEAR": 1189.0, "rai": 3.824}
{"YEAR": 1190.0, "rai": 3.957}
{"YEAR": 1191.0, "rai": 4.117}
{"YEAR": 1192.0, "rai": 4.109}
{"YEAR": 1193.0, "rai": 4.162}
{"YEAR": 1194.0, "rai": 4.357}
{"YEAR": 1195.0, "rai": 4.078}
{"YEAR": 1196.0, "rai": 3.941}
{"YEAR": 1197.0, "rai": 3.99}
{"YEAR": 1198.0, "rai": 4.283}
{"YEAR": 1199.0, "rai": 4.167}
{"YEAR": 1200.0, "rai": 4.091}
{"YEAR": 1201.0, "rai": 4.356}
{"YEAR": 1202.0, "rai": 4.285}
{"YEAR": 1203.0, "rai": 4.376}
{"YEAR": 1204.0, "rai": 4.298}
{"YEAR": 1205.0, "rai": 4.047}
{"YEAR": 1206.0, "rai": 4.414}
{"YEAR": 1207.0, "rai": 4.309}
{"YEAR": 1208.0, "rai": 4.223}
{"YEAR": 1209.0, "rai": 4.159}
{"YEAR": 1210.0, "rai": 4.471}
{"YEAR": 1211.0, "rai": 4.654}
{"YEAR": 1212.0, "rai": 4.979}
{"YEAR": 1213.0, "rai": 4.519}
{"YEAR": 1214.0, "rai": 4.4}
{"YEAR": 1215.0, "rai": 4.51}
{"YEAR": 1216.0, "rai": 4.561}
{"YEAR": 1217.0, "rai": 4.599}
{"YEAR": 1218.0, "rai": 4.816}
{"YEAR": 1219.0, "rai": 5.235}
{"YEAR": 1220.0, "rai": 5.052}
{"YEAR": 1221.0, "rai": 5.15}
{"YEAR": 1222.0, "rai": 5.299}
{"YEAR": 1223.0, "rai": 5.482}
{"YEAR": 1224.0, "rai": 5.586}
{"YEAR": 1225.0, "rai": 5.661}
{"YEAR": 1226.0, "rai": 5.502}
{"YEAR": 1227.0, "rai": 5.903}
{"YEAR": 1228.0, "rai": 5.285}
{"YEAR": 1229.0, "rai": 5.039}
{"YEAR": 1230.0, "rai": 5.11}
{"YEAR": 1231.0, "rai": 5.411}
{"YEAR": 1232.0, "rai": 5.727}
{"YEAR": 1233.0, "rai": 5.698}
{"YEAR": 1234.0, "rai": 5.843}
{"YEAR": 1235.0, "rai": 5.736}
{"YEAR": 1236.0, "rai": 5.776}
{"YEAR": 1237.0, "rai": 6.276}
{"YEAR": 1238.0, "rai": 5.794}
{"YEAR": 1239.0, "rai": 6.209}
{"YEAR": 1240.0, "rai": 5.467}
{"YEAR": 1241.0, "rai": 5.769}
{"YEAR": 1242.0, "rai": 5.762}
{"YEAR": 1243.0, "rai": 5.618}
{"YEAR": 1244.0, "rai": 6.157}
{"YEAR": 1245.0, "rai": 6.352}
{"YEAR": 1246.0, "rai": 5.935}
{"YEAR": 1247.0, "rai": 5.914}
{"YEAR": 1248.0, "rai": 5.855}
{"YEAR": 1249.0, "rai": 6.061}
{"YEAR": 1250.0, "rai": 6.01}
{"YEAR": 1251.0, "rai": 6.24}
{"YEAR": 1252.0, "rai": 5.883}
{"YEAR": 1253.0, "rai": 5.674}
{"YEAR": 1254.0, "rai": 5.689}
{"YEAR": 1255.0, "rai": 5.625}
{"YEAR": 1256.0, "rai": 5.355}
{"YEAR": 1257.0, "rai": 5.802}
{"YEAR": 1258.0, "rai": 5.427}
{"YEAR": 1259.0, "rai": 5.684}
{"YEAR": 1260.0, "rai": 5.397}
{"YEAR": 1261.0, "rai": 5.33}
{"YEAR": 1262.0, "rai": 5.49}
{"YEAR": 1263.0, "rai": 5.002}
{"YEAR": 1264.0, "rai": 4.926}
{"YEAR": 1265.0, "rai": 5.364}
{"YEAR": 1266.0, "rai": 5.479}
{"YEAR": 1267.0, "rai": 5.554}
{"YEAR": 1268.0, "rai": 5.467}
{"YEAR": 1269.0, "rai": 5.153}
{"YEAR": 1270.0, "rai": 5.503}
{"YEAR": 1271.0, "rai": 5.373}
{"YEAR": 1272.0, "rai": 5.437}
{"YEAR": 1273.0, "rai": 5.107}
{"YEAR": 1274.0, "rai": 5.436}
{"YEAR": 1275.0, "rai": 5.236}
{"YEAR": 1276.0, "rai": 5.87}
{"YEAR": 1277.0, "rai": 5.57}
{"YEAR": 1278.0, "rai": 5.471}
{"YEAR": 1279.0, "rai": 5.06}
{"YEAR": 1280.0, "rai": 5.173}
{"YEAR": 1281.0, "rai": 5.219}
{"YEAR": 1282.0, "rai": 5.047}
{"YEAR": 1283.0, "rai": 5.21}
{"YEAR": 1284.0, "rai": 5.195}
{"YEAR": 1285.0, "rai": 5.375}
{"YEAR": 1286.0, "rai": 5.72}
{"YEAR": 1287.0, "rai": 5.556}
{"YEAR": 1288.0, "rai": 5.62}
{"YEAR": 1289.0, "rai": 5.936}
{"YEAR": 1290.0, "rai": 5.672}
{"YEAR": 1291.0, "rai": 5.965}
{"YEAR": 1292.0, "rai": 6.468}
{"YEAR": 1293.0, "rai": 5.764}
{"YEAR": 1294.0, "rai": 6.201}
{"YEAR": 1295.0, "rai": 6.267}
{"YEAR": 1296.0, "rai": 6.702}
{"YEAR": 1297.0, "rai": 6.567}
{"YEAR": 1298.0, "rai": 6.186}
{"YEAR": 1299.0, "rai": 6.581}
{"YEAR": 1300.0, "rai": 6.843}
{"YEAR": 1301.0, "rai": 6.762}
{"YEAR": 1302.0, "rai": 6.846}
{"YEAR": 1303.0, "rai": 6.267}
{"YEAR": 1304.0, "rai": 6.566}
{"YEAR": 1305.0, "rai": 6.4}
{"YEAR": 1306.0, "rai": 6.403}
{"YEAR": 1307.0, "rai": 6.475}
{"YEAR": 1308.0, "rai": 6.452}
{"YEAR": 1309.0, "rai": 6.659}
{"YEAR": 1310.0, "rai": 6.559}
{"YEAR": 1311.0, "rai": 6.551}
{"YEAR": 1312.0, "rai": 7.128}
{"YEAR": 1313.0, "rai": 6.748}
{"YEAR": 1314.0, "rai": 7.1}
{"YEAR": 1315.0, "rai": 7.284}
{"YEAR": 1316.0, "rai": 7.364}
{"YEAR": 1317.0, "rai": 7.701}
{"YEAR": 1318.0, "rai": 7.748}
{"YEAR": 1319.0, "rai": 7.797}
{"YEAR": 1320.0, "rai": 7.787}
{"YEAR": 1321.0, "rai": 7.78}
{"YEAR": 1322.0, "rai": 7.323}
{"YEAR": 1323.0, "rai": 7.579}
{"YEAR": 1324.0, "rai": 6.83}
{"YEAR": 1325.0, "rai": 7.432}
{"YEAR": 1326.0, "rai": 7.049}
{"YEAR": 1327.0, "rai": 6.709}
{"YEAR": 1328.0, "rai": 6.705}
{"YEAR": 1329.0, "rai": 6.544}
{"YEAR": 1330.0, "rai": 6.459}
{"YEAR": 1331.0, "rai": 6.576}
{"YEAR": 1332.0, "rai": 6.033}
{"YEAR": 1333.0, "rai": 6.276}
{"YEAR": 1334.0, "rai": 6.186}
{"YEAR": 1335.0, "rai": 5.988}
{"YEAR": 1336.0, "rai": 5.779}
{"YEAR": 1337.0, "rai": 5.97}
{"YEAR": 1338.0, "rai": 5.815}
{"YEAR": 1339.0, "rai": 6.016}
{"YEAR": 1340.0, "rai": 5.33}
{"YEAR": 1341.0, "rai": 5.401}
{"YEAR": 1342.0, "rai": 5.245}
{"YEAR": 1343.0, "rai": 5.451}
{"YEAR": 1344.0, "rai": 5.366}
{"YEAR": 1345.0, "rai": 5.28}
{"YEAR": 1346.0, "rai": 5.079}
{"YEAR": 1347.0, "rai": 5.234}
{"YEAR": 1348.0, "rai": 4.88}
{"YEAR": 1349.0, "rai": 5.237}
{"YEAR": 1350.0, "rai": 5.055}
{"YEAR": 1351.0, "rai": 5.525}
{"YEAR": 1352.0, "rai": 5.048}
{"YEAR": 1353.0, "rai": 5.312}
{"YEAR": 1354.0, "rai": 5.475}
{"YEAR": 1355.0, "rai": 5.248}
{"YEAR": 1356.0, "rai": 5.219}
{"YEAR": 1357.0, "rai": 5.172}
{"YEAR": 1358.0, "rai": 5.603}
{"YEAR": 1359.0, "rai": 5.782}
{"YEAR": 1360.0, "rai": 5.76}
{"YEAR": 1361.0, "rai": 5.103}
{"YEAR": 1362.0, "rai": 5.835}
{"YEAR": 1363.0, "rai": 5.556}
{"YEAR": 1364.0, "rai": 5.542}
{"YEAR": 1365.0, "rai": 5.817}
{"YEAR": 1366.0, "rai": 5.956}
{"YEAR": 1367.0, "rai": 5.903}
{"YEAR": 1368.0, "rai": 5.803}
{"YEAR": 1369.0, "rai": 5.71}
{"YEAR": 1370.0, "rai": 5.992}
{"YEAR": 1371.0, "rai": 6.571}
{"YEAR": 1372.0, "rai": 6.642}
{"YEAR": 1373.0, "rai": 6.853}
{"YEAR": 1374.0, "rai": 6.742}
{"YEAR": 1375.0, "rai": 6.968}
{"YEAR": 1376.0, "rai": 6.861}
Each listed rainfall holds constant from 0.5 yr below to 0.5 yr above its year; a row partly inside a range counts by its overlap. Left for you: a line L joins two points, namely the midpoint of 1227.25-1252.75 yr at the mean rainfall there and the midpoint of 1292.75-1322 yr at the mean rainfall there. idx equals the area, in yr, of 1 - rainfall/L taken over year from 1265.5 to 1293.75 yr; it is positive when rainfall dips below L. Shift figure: 4.0 yr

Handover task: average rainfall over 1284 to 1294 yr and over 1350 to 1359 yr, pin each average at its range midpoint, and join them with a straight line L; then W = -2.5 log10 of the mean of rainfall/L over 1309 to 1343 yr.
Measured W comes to -0.20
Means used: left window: 5.78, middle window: 6.67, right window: 5.34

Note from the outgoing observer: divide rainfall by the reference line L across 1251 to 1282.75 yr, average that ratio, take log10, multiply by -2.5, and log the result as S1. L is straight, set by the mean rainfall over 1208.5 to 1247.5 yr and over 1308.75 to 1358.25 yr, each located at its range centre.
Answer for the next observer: 0.05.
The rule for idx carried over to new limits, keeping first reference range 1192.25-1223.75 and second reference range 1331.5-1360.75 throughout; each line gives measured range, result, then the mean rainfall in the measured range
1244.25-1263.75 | -3.58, 5.72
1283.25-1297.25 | -2.21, 5.9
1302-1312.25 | -2.60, 6.55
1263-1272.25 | -0.76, 5.34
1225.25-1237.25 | -2.38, 5.6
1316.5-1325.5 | -3.77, 7.55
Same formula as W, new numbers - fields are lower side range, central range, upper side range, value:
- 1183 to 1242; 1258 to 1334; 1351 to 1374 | -0.16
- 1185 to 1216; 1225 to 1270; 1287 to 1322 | -0.07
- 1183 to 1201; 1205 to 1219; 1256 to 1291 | -0.04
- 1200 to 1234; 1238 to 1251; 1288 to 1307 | -0.11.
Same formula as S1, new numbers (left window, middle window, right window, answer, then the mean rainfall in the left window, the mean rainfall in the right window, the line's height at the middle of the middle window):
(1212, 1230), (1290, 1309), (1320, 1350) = -0.11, 5.09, 6.13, 5.81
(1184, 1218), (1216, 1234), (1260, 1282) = -0.16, 4.22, 5.34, 4.61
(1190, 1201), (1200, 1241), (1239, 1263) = -0.04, 4.13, 5.75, 4.86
